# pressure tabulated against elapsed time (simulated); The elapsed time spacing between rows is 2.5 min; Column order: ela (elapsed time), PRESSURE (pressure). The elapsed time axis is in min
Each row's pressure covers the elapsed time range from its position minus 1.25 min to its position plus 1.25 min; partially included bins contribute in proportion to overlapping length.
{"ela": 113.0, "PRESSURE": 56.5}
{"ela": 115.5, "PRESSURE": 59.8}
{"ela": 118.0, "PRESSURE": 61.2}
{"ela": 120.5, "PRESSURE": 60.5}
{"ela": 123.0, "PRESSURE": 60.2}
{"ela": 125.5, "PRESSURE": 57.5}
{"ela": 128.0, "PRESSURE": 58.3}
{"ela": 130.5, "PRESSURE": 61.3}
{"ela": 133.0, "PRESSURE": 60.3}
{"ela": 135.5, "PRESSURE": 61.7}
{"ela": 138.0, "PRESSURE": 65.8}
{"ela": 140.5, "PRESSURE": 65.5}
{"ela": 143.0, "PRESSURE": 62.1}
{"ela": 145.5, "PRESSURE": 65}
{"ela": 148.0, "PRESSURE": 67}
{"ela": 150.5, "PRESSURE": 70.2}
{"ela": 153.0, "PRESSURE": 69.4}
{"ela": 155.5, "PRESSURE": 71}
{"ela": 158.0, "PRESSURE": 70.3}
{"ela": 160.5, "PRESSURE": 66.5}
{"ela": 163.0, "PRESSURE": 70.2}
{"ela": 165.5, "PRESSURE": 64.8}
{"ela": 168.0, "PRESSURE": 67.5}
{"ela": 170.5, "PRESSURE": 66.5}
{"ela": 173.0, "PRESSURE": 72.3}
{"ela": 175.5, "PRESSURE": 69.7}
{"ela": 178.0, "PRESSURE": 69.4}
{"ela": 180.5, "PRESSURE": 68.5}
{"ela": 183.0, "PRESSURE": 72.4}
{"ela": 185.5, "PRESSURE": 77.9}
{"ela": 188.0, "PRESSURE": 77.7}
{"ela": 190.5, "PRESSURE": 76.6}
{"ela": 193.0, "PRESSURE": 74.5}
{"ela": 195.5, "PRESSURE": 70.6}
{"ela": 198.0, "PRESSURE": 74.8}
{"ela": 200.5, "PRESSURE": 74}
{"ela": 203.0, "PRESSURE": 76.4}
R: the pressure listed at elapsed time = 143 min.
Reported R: 62.1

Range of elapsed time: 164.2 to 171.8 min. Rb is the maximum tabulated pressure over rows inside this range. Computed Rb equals 67.5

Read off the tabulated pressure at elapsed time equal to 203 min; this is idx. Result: 76.4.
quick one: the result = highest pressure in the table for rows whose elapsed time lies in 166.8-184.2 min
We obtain 72.4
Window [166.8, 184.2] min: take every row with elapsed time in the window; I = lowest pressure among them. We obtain 66.5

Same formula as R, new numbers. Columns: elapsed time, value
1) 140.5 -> 65.5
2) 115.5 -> 59.8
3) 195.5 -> 70.6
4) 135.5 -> 61.7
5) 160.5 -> 66.5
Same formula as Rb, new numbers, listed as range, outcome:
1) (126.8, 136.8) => 61.7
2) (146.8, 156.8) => 71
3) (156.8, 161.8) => 70.3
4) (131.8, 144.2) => 65.8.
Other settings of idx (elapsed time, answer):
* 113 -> 56.5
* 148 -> 67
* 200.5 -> 74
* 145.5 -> 65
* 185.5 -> 77.9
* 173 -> 72.3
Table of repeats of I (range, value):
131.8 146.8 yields 60.3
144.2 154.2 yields 65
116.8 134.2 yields 57.5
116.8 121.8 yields 60.5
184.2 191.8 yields 76.6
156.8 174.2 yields 64.8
